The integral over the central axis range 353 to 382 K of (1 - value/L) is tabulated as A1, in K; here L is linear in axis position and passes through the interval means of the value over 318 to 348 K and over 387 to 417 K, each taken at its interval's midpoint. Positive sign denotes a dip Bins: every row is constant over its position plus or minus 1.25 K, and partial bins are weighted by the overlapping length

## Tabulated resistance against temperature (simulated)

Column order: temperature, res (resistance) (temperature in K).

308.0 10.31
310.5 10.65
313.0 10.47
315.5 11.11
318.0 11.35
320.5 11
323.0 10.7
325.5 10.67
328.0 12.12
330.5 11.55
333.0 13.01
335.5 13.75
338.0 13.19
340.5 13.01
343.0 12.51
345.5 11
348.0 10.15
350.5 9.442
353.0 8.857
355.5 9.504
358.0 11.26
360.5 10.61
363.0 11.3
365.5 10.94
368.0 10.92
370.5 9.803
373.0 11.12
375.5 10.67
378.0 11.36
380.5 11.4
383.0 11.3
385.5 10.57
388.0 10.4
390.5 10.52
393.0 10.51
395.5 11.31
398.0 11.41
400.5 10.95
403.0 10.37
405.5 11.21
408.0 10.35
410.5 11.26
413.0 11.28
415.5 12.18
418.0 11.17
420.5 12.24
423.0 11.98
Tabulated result 1.8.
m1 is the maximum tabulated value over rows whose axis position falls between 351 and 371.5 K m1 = 11.3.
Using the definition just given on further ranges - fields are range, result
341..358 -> 12.51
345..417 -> 12.18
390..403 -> 11.41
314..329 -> 12.12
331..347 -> 13.75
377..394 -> 11.4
